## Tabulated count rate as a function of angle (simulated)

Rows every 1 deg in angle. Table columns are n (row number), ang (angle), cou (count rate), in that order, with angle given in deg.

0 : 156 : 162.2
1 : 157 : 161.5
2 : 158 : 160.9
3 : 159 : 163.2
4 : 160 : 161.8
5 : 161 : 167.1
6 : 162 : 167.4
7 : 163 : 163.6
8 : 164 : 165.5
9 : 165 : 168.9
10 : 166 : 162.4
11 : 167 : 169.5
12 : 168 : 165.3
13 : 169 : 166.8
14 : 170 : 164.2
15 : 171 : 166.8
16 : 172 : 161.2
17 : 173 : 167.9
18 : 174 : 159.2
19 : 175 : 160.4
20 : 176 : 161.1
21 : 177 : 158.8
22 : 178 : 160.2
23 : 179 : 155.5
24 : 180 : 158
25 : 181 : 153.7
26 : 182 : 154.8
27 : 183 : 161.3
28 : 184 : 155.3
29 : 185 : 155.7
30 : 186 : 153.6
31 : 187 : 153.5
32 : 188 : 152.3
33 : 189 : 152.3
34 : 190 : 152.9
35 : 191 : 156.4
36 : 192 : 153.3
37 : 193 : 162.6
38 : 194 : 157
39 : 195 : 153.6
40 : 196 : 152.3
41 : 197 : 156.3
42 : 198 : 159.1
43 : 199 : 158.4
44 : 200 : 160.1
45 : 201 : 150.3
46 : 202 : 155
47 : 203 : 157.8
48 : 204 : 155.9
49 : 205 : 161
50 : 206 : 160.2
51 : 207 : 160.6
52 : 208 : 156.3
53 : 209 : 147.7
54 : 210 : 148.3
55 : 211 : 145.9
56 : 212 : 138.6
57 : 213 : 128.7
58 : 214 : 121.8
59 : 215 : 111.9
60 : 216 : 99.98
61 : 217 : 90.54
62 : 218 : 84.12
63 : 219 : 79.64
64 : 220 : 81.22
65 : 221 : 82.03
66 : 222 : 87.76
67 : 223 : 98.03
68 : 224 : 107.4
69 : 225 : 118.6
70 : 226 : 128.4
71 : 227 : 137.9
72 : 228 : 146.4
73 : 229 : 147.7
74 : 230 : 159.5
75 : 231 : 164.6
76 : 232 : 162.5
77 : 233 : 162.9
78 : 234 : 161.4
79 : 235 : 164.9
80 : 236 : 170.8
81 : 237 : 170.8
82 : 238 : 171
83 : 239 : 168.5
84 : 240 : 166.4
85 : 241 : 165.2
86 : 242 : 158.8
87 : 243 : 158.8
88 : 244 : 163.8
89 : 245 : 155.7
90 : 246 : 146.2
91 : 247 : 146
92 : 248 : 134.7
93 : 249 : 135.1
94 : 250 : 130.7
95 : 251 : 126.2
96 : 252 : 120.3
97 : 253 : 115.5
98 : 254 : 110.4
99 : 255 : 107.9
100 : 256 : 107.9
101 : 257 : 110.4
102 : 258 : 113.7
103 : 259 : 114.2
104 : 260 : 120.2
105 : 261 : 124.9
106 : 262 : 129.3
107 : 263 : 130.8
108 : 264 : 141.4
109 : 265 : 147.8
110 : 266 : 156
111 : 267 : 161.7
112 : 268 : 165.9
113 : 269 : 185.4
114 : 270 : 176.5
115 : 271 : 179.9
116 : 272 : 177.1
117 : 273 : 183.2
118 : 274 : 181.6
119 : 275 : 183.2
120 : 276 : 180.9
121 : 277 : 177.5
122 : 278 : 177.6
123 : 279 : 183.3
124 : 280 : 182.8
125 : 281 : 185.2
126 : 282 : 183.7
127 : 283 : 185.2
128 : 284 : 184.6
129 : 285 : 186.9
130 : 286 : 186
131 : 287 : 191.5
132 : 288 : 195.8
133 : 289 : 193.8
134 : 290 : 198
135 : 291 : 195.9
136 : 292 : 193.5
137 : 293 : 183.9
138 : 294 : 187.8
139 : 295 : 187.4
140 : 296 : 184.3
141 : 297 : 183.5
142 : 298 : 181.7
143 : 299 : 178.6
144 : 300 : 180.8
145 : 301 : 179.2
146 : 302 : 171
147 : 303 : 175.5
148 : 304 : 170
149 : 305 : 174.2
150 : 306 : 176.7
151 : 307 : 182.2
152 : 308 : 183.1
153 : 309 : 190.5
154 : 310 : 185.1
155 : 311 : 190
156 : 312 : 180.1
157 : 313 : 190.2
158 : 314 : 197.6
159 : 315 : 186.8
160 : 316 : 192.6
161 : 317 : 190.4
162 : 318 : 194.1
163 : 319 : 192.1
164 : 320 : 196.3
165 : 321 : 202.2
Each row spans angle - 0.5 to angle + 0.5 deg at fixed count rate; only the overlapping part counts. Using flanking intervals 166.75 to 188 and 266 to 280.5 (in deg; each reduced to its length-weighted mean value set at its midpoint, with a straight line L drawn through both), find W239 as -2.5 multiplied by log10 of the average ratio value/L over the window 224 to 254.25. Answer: 0.15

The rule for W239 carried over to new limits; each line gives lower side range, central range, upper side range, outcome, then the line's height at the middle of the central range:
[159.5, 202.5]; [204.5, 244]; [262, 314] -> 0.21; 167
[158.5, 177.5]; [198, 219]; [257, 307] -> 0.20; 167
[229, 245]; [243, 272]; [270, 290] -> 0.24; 174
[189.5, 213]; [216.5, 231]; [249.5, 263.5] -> 0.23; 140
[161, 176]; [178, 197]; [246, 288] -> 0.05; 163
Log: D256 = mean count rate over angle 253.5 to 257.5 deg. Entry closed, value 109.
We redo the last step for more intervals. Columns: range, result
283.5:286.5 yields 186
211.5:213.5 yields 134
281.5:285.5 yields 185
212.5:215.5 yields 121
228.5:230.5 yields 154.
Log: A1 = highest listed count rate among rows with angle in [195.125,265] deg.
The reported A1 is 171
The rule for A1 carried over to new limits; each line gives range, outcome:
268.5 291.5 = 198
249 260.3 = 135.1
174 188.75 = 161.3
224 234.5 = 164.6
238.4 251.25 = 168.5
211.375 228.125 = 146.4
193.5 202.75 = 160.1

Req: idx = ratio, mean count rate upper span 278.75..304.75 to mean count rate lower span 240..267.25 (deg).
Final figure 1.37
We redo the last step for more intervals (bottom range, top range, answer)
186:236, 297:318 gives 1.31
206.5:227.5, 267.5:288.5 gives 1.56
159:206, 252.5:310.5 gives 1.06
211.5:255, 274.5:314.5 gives 1.38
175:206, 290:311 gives 1.17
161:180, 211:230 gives 0.69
